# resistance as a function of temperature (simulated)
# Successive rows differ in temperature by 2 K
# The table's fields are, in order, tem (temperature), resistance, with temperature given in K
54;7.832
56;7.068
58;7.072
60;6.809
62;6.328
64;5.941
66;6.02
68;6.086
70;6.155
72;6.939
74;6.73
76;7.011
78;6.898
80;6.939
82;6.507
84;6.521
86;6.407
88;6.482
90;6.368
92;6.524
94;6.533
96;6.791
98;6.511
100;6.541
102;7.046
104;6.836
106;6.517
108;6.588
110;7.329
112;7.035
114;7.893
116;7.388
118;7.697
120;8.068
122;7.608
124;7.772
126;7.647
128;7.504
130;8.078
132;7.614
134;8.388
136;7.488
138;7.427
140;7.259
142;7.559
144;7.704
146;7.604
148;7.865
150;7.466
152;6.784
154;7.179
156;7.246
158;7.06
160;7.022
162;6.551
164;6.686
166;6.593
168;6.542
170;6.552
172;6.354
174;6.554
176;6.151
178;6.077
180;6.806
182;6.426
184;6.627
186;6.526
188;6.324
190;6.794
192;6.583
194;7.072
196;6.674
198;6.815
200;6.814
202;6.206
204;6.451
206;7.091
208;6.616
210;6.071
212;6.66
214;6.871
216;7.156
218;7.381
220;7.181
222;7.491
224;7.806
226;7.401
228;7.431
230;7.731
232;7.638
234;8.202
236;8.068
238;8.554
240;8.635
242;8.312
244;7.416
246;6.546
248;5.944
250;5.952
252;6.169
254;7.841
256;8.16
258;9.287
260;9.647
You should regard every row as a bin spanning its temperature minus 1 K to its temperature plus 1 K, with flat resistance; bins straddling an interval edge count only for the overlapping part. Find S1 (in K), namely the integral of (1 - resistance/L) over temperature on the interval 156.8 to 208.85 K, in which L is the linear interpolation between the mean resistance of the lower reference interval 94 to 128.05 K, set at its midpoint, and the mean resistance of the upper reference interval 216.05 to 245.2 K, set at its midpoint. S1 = 6.4 K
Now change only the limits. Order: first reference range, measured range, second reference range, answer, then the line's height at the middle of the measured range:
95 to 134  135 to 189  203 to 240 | 3.2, 7.33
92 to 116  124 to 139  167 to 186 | -2.3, 6.72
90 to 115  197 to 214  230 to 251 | 1.7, 7.36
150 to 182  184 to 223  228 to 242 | 3.6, 7.46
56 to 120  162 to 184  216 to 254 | 2.0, 7.15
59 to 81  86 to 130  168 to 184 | -4.0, 6.5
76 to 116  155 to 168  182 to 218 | -0.2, 6.72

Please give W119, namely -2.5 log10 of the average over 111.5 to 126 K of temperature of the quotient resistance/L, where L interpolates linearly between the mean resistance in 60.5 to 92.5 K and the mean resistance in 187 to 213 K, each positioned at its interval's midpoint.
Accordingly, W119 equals -0.17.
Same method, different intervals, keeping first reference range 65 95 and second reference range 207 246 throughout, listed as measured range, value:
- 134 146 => -0.10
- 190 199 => 0.08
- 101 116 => -0.05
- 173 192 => 0.11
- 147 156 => -0.05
